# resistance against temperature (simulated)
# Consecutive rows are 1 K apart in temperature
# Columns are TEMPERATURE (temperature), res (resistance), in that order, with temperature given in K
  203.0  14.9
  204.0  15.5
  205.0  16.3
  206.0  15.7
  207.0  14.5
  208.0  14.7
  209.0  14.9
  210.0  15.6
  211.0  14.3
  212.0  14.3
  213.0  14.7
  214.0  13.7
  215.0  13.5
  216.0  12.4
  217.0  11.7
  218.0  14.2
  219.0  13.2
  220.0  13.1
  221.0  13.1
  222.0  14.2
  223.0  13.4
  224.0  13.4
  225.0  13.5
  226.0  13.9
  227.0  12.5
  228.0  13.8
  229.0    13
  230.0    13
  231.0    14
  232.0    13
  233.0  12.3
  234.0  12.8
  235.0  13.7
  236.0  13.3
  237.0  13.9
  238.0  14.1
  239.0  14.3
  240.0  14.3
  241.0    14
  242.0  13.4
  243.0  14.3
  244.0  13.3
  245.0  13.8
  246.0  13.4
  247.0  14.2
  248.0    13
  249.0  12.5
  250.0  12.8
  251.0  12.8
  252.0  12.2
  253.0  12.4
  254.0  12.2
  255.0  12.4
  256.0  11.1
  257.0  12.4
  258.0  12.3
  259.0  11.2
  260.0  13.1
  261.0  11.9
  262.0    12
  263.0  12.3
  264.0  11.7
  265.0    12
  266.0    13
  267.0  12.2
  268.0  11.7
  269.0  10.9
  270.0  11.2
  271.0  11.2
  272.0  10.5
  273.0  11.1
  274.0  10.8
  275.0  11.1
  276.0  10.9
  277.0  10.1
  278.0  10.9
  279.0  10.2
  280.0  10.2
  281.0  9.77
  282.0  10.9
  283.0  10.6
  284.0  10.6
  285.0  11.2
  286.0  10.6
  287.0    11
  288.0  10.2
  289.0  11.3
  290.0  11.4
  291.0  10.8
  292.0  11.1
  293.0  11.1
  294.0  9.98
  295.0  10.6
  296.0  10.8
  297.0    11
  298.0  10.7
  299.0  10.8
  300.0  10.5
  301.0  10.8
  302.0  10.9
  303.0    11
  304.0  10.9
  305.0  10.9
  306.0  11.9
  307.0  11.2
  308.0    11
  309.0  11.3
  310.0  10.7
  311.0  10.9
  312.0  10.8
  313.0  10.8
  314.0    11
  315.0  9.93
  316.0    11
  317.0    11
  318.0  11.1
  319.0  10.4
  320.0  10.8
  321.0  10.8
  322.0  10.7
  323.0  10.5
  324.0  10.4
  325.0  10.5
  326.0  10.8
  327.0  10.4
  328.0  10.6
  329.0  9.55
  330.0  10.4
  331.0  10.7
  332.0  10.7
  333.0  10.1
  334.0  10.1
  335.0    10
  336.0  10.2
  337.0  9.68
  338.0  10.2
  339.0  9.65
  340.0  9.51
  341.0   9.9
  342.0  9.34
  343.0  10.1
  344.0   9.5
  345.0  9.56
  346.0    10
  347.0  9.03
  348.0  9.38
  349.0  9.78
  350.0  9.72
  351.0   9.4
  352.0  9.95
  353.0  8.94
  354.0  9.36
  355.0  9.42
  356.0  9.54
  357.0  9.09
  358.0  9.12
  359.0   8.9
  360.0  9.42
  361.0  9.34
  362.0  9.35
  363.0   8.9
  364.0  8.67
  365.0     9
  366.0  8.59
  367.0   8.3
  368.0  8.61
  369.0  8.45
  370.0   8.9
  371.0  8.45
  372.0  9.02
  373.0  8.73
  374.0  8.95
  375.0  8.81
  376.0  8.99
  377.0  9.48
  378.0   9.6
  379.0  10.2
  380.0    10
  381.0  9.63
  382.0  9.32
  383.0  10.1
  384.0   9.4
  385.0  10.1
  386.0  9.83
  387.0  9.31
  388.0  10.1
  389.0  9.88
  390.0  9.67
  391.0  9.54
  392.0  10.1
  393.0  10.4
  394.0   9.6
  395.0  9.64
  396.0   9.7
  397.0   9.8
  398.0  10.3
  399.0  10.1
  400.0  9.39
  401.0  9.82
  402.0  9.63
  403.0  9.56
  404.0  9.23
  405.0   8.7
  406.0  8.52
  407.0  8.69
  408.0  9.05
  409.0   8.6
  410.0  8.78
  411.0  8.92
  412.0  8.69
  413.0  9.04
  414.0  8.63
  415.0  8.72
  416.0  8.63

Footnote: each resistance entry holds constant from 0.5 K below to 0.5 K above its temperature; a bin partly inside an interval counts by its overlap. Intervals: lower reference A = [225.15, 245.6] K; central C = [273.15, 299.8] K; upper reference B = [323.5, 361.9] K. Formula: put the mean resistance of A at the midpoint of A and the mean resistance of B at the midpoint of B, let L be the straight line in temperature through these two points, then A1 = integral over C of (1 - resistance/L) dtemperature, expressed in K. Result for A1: 2.3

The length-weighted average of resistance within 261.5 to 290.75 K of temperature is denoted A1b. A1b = 11.1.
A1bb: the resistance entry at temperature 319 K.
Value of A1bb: 10.4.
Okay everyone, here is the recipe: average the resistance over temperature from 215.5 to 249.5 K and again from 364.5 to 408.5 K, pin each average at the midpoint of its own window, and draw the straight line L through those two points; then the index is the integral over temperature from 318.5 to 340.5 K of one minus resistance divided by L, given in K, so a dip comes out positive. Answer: 1.2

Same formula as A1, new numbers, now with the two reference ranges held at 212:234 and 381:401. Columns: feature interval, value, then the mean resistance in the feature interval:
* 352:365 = 1.6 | 9.19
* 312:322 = 0.5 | 10.8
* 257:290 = 2.8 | 11.2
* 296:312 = 0.9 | 11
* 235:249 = -0.9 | 13.7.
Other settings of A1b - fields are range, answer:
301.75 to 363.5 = 10.2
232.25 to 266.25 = 12.9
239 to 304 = 11.7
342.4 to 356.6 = 9.54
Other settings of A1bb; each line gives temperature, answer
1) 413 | 9.04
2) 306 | 11.9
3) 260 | 13.1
